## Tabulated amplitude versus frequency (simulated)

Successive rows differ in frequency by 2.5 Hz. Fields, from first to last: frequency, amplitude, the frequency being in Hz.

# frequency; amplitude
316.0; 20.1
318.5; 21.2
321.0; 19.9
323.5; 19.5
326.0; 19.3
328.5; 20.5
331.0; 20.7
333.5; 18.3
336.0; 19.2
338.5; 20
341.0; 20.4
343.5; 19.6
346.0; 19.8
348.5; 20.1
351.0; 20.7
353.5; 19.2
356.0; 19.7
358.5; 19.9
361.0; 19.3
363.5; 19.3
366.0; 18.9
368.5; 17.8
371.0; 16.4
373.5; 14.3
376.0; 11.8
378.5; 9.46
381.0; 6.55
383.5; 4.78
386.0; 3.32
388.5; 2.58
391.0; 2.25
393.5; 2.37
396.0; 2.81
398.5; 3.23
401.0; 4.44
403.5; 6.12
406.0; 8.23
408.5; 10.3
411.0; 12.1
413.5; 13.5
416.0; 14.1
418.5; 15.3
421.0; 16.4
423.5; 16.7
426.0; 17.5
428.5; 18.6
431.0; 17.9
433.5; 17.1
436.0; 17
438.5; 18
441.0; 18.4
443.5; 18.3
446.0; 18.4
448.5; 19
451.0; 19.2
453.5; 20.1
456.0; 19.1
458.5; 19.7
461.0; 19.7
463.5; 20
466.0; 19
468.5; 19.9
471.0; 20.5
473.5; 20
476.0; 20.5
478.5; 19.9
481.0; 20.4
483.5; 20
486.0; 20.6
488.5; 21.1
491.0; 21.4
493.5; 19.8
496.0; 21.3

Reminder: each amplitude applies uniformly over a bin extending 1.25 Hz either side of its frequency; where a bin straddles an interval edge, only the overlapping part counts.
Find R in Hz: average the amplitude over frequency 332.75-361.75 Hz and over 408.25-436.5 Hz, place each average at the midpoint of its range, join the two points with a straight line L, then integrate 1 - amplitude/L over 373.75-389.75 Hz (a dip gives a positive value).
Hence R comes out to 9.9 Hz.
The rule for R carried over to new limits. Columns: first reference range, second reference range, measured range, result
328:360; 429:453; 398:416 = 9.5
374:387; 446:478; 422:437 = -2.6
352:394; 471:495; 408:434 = 0.8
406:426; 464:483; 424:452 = -3.2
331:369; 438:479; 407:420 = 4.3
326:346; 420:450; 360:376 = 1.6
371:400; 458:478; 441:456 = -2.1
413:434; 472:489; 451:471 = -0.7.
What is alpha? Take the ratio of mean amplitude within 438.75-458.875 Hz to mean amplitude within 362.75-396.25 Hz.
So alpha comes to 2.0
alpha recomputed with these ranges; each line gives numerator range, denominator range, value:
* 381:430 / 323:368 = 0.47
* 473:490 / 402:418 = 1.88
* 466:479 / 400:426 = 1.66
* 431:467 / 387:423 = 2.27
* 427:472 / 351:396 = 1.55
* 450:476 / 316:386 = 1.13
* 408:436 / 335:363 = 0.79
